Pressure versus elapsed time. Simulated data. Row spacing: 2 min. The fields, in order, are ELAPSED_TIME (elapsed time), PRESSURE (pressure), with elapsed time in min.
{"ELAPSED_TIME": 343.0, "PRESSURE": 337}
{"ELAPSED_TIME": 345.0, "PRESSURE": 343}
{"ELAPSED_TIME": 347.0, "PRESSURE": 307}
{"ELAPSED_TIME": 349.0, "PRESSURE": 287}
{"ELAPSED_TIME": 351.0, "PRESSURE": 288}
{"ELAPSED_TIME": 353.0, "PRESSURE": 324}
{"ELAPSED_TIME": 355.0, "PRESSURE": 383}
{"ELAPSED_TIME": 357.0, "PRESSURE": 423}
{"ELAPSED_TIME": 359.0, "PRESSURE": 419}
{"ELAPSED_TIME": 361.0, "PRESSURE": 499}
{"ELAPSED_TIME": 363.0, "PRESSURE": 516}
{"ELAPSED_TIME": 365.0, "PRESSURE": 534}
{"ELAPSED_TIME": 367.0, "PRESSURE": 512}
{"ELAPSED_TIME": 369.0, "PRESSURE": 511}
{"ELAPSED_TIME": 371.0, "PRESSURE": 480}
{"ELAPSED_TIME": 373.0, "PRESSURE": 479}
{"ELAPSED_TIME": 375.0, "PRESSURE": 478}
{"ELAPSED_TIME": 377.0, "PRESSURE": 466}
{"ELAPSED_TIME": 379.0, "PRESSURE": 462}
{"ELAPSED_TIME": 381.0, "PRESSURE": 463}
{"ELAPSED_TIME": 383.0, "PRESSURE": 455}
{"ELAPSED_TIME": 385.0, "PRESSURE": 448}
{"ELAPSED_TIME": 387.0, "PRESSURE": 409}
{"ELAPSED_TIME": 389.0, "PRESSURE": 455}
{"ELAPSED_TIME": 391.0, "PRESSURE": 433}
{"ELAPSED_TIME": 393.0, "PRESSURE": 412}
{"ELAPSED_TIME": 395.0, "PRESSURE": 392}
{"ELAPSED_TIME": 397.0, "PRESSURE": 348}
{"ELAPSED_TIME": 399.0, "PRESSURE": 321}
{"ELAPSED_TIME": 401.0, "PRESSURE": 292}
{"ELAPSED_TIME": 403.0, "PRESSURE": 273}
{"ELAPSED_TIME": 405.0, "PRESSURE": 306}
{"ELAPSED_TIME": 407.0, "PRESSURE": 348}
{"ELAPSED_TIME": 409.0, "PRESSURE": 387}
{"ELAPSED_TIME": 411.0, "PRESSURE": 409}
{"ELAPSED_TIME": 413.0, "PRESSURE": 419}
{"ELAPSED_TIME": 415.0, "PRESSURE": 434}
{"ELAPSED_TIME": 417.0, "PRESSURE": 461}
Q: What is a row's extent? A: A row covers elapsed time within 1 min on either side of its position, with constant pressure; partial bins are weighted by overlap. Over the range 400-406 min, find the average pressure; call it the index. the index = 290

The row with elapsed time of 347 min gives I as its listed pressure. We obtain 307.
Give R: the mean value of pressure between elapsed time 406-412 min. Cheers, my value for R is 381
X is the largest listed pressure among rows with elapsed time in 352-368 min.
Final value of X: 534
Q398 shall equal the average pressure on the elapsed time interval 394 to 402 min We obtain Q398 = 338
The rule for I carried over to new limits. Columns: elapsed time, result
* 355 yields 383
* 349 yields 287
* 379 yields 462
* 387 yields 409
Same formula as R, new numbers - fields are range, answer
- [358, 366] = 492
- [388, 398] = 408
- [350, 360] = 367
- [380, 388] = 444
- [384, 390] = 437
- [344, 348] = 325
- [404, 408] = 327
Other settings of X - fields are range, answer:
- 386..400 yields 455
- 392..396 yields 412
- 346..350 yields 307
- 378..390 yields 463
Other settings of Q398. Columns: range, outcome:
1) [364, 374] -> 503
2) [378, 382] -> 462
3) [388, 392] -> 444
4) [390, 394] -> 422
